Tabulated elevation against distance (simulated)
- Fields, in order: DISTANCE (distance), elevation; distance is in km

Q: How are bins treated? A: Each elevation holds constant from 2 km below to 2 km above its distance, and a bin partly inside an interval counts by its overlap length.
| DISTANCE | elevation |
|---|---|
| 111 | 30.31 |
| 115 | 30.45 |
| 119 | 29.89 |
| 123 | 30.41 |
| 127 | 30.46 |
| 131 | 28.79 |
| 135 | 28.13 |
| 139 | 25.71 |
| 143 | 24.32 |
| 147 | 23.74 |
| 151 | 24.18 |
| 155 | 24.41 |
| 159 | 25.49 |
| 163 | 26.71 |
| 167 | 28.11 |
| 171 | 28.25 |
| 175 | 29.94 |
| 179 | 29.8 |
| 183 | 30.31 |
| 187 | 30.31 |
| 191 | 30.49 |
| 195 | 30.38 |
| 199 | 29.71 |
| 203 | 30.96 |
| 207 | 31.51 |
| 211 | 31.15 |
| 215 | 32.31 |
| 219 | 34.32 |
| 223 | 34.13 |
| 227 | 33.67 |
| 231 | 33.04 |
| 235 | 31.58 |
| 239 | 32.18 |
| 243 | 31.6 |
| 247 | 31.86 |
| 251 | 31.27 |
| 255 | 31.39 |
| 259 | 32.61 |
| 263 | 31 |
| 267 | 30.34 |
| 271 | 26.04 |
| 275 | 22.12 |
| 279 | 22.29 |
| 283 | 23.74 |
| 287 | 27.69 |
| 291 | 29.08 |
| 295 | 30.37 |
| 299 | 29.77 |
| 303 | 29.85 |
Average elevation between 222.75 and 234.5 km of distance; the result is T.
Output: 33.3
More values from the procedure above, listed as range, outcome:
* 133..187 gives 27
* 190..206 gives 30.4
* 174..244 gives 31.5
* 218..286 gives 30.1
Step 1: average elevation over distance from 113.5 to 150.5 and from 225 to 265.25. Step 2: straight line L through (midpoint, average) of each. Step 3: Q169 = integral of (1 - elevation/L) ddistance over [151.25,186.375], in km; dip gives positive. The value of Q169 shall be 1.7 km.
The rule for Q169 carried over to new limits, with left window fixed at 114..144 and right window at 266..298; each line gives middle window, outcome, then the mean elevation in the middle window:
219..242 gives -4.9 km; 33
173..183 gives -0.7 km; 30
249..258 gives -1.6 km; 31.5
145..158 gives 1.9 km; 24.2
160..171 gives 0.3 km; 27.4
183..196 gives -1.2 km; 30.4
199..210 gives -1.4 km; 30.9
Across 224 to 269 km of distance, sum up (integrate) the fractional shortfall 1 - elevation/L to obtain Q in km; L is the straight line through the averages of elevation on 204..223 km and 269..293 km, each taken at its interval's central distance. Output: -4.8 km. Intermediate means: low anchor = 32.4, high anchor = 25.2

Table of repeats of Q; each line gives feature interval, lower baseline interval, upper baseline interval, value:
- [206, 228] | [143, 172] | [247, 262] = -2.6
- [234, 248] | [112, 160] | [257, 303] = -2.1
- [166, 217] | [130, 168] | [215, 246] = -1.4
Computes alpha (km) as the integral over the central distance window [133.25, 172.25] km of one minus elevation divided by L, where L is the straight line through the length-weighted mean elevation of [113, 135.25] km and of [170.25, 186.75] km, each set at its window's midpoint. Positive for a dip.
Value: 5.2 km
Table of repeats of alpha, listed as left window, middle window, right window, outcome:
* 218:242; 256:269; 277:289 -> -1.61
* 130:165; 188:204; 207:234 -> 0.07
